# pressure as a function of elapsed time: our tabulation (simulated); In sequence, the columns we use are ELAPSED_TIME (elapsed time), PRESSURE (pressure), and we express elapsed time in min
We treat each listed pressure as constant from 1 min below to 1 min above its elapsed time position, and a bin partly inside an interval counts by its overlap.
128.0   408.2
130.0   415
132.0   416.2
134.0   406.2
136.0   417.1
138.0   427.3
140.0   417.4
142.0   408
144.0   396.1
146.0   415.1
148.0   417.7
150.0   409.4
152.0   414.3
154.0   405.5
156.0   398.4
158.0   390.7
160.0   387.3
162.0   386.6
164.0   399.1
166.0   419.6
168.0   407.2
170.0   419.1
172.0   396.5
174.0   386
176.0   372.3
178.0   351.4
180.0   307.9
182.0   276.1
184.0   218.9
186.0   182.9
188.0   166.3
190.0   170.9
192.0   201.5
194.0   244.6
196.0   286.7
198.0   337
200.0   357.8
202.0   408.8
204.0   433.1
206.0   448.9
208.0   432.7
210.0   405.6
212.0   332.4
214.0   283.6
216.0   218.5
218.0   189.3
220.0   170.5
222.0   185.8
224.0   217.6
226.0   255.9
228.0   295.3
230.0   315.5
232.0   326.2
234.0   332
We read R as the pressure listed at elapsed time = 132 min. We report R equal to 416.2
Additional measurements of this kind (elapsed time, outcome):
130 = 415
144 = 396.1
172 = 396.5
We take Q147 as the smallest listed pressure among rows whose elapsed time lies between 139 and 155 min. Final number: 396.1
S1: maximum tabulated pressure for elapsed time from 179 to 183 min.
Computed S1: 307.9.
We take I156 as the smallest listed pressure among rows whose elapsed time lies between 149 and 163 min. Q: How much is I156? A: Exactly 386.6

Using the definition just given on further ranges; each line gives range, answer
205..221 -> 170.5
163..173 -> 396.5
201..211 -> 405.6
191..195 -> 201.5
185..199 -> 166.3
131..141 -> 406.2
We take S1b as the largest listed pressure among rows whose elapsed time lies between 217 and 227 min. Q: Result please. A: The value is 255.9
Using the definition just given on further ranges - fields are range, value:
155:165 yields 399.1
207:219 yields 432.7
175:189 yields 372.3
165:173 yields 419.6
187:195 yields 244.6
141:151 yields 417.7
